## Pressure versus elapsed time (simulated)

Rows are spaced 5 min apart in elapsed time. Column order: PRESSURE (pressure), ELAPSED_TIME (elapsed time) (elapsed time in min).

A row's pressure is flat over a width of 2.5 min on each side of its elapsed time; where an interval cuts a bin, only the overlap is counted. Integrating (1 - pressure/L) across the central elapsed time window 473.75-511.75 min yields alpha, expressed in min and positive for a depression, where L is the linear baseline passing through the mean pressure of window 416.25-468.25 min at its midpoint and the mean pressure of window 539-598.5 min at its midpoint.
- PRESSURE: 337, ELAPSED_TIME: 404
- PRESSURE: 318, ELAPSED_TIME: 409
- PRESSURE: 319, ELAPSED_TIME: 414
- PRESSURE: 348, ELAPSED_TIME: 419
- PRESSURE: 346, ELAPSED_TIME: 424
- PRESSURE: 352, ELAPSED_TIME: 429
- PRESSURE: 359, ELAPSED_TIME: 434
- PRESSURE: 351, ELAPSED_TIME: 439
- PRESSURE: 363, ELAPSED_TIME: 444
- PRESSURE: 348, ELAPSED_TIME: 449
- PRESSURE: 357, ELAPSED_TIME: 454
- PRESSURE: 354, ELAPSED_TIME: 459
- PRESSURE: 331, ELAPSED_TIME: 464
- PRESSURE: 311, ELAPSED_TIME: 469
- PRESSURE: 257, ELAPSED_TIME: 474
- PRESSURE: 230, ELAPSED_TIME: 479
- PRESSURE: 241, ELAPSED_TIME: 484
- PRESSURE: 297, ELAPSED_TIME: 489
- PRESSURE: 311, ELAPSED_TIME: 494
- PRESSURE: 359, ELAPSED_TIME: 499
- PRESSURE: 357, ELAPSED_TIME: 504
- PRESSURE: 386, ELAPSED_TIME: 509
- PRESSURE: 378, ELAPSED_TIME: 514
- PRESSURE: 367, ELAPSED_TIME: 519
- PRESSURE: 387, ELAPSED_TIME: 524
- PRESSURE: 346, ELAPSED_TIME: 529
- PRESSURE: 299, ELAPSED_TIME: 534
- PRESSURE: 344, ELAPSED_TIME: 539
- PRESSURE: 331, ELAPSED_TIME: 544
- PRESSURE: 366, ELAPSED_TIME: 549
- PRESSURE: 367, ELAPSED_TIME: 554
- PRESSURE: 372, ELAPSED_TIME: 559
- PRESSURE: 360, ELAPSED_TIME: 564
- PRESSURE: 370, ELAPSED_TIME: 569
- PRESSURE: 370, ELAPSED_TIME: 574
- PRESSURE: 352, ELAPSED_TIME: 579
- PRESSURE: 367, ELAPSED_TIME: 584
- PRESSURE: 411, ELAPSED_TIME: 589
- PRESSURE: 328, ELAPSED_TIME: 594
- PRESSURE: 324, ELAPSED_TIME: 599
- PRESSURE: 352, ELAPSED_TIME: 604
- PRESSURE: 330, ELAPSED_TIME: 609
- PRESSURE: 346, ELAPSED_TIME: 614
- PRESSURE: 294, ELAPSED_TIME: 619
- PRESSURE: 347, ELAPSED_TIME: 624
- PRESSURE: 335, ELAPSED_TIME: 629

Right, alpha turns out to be 4.9 min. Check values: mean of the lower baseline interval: 349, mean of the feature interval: 308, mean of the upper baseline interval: 361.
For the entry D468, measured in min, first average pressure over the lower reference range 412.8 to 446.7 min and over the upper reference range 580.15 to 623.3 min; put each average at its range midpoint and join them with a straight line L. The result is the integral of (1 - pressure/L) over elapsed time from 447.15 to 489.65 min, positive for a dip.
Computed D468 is 5.6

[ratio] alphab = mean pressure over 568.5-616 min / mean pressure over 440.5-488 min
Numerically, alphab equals 1.14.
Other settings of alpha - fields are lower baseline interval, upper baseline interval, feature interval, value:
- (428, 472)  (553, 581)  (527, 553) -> 1.6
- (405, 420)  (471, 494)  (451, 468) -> -3.6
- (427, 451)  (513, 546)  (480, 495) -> 3.3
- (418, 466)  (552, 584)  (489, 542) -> 1.3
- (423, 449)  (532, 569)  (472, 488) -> 4.8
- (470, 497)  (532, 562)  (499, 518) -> -4.4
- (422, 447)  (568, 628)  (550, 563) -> -0.7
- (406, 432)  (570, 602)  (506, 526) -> -1.7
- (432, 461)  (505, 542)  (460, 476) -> 2.2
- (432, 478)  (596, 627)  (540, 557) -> -1.1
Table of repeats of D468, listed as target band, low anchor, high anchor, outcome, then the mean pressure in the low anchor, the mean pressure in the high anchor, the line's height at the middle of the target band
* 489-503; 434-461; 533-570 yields 0.9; 355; 352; 354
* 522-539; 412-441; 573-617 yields 0.3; 346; 352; 350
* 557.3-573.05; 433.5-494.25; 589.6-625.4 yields -1.8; 315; 335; 329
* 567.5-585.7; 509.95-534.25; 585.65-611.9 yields -0.6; 363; 350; 353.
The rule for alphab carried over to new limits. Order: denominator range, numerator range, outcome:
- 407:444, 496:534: 1.06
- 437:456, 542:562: 1.01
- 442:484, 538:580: 1.15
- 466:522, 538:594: 1.14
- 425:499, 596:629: 1.04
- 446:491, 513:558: 1.16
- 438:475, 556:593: 1.10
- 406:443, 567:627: 1.02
